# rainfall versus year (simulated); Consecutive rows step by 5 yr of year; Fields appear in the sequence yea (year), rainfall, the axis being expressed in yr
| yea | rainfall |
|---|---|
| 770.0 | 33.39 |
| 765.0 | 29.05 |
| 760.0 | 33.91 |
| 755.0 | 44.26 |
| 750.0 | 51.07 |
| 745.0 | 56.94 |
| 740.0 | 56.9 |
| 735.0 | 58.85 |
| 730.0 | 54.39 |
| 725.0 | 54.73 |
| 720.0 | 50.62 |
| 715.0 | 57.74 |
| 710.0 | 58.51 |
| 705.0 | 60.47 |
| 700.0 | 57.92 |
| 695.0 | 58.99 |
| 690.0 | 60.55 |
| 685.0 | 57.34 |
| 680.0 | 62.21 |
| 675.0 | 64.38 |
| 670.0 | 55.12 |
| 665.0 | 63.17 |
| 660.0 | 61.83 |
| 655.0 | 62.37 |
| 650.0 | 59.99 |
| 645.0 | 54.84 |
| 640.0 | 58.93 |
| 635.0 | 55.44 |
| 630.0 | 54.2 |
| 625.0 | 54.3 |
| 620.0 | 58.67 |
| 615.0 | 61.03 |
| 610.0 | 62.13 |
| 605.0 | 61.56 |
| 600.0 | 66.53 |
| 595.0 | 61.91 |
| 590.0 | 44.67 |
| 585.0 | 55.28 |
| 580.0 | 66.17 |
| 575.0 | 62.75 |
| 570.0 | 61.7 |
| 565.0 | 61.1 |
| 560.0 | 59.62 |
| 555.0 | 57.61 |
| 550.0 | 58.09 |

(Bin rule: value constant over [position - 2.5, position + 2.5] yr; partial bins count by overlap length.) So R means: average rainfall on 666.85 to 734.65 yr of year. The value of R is 58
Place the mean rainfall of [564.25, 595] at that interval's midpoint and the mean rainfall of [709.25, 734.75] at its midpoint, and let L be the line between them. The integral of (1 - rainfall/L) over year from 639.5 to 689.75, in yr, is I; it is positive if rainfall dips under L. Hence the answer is -3.0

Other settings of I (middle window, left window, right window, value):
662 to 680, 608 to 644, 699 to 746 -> -1.2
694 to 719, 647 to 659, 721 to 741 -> -0.4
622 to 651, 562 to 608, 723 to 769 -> 0.1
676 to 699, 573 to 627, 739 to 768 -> -4.0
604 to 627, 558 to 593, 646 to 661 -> 0.1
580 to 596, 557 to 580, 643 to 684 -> 1.7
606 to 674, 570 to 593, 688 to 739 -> -1.5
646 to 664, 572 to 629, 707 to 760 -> -1.3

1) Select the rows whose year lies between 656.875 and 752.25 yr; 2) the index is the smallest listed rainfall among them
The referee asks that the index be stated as 50.62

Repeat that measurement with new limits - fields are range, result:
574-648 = 44.67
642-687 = 54.84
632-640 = 55.44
